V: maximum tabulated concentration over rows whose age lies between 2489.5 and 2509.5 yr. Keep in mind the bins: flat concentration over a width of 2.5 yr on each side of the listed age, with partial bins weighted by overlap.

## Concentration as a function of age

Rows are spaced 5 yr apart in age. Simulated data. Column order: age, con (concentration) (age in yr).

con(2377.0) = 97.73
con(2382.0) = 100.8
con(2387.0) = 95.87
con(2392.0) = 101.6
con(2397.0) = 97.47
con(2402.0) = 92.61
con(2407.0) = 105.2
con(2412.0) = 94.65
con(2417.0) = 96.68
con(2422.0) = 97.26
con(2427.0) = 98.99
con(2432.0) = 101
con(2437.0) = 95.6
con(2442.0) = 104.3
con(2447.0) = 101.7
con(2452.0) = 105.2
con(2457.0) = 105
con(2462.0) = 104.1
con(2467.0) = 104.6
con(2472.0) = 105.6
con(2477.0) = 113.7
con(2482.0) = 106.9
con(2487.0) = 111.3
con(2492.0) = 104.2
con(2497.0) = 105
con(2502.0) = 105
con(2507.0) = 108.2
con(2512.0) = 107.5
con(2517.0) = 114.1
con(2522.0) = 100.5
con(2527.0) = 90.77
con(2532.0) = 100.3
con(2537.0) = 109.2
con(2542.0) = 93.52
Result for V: 108.2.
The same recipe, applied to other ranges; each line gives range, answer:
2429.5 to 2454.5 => 105.2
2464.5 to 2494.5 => 113.7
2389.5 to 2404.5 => 101.6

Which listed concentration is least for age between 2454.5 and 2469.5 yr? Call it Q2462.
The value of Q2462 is 104.1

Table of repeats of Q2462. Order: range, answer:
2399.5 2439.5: 92.61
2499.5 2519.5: 105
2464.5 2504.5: 104.2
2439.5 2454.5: 101.7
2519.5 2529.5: 90.77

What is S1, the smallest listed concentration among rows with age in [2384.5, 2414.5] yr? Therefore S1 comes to 92.61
